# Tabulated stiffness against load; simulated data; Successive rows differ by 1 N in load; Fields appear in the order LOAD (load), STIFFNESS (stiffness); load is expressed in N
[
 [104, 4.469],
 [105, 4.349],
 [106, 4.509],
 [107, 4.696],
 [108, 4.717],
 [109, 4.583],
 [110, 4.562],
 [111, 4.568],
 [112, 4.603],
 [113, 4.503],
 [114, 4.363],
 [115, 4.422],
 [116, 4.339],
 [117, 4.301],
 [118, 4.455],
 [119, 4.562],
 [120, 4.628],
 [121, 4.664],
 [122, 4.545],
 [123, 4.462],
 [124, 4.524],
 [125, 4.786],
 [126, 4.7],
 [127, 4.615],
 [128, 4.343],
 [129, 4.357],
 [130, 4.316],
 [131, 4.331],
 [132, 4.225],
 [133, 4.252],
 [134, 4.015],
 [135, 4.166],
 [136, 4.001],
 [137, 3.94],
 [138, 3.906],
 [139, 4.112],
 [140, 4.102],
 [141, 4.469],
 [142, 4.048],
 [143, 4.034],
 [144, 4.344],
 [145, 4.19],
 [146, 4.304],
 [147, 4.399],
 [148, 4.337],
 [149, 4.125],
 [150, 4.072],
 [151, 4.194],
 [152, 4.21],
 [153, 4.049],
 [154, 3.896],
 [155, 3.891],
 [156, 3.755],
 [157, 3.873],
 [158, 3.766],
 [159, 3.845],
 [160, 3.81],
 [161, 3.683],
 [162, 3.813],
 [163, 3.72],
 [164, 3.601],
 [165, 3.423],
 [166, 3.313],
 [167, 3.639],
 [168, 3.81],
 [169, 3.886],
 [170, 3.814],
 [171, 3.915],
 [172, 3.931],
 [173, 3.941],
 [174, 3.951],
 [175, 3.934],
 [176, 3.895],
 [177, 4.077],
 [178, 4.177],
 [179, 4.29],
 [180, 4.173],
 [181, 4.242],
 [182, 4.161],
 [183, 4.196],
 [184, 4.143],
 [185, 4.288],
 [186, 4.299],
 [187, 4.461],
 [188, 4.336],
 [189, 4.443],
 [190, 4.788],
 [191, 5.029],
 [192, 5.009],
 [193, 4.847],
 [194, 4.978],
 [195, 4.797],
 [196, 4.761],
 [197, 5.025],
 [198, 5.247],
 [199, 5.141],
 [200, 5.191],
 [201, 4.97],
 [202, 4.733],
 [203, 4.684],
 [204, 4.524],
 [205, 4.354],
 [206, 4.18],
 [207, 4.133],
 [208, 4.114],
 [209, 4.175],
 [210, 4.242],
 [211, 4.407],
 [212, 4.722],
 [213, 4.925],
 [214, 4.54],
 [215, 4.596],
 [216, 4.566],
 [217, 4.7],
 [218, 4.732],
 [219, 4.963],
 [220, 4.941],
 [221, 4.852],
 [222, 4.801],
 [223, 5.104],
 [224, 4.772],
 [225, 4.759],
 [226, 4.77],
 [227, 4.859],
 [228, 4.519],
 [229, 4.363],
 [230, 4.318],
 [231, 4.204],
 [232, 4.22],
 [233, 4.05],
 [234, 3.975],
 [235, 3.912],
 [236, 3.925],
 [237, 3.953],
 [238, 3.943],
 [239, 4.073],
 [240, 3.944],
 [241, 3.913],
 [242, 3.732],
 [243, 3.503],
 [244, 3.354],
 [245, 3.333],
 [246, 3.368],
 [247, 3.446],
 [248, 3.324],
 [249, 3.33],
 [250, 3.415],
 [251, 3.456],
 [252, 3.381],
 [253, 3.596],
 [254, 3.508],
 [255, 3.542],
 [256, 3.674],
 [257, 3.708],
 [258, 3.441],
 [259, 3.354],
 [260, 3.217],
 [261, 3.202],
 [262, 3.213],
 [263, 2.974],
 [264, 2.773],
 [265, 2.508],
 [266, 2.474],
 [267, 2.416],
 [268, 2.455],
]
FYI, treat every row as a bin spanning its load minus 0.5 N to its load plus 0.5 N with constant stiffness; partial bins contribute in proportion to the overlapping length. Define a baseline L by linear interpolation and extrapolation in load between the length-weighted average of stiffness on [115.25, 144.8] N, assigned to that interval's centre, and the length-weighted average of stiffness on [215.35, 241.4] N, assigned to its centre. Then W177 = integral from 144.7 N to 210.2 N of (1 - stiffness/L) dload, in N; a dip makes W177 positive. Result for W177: 2.2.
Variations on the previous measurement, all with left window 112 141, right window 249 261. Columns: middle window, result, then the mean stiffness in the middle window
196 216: -4.3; 4.63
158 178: 1.3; 3.8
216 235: -4.7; 4.59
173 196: -2.5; 4.39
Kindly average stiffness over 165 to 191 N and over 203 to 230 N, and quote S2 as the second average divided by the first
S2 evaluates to 1.12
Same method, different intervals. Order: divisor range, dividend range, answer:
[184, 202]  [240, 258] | 0.74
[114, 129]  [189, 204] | 1.09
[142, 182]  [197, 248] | 1.10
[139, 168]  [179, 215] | 1.16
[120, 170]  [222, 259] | 0.95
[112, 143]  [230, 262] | 0.84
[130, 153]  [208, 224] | 1.12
